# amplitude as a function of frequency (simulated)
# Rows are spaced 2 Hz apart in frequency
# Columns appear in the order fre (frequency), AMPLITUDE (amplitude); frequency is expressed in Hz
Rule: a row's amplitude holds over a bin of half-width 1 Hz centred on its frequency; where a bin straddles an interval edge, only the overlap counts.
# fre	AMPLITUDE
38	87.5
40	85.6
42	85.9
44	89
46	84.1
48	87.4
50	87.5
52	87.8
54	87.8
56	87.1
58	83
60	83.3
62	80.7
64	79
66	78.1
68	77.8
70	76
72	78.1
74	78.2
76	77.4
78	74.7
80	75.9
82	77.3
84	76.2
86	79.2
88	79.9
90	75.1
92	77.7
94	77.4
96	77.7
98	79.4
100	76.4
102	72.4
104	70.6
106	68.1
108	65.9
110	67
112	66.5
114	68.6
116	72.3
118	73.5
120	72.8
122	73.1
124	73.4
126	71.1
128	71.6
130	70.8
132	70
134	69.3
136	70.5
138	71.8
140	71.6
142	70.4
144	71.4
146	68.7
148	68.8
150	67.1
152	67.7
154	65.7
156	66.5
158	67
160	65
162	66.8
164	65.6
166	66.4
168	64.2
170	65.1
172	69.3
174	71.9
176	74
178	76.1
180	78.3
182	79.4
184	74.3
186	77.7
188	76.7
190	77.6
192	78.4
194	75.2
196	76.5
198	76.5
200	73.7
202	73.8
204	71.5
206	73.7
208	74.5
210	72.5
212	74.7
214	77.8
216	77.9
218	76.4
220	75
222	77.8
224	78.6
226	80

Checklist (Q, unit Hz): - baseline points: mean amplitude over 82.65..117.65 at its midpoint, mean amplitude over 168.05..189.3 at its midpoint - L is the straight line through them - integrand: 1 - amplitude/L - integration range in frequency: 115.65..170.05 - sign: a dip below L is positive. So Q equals 3.3 Hz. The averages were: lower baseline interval 73.6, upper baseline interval 73.9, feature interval 69.3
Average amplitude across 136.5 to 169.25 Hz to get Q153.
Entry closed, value 67.8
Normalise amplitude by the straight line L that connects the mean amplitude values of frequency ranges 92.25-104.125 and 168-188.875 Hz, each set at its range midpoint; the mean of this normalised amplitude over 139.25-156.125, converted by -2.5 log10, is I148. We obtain 0.09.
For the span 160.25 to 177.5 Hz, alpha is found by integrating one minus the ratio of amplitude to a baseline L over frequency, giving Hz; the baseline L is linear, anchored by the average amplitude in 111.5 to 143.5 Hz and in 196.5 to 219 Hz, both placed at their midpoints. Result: 1.2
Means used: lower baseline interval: 71.2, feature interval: 68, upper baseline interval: 74.9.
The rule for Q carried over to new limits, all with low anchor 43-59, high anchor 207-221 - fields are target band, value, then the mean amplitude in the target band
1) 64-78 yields 1.29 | 77.5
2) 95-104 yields 0.82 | 75.8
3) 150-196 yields 4.08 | 71.3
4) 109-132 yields 3.09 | 70.9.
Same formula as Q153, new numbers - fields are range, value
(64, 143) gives 73.8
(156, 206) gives 72.4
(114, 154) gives 70.7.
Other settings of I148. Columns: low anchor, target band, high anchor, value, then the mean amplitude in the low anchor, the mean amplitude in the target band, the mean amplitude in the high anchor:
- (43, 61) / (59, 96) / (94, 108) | 0.03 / 86.3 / 77.9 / 73.8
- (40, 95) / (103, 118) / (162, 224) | 0.14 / 80.9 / 68.8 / 74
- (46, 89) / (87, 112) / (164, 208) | 0.07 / 80.7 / 73.7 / 73.7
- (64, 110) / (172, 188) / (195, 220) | -0.01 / 75.8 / 75.6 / 75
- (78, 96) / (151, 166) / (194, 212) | 0.14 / 77.2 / 66.3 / 74.2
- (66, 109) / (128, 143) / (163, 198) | 0.06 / 75.8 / 70.7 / 73.4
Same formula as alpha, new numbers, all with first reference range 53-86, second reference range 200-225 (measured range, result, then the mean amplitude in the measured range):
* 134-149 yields 1.35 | 70.4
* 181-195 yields -0.19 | 77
